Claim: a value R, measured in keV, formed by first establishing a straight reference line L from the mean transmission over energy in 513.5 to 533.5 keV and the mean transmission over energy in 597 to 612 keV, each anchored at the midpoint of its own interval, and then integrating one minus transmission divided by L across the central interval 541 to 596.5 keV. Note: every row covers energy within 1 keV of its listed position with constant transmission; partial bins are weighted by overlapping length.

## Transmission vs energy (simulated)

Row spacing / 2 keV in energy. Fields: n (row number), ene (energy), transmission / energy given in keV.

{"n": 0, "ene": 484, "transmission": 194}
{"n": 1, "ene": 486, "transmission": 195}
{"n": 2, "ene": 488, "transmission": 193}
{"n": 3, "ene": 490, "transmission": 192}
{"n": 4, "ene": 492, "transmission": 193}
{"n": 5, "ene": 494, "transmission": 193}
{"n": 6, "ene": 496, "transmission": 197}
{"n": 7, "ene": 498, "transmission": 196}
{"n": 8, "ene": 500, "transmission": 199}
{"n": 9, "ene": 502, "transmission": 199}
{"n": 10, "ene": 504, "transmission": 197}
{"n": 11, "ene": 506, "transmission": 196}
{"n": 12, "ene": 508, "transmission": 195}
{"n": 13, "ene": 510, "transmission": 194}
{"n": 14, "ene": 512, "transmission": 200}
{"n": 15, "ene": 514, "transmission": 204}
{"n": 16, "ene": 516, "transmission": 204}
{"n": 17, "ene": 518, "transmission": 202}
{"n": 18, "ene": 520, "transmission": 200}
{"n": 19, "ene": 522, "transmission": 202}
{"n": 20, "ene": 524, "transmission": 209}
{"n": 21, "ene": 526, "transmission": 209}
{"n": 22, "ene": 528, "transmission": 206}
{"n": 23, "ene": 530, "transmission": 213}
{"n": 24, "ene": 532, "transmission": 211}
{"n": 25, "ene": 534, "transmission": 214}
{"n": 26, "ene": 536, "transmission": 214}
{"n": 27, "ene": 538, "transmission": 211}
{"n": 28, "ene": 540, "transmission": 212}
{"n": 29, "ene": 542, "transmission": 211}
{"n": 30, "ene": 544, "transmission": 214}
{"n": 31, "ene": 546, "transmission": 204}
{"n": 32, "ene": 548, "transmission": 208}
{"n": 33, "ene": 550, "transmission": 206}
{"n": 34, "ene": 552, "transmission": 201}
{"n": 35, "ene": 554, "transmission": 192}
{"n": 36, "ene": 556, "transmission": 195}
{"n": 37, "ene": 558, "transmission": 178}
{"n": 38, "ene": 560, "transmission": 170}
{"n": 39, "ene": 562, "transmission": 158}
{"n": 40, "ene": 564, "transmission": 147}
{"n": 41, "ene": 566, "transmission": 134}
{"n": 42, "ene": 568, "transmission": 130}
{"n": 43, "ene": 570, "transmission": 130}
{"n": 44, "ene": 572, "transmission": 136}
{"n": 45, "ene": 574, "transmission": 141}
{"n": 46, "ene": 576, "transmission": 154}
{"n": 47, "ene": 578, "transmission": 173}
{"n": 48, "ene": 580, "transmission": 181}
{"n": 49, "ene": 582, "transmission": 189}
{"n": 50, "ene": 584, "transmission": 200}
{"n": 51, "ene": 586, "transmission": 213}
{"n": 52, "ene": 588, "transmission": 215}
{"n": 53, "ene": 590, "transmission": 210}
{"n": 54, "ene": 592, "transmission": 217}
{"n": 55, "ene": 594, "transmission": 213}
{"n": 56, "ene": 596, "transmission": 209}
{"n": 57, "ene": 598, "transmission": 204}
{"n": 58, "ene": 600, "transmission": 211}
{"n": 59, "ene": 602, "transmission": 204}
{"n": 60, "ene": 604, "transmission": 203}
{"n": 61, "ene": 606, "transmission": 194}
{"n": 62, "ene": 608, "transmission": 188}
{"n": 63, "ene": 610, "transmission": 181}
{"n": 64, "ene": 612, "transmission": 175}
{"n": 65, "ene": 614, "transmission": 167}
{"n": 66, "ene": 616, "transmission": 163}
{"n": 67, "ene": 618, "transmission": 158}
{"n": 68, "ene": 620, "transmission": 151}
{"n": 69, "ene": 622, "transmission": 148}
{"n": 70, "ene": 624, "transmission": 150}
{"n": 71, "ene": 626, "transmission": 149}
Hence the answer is 4.9 keV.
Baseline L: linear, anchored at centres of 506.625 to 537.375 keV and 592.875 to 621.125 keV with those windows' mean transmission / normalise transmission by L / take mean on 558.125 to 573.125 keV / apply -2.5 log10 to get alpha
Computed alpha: 0.32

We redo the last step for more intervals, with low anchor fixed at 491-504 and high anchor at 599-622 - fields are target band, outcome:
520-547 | -0.10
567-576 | 0.33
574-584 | 0.07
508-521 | -0.04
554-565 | 0.09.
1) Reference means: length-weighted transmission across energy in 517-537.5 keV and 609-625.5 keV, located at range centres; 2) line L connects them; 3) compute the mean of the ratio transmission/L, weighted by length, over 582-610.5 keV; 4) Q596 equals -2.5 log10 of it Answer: -0.19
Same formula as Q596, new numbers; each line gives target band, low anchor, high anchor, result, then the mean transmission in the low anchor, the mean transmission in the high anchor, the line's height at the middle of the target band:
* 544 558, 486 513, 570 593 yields -0.074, 196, 182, 187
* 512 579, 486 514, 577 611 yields 0.057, 196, 200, 198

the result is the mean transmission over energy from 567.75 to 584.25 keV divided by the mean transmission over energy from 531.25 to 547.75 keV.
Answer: 0.75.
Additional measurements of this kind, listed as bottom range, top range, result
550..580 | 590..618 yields 1.19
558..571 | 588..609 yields 1.40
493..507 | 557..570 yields 0.77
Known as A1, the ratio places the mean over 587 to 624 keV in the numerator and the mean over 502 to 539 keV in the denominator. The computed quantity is 0.9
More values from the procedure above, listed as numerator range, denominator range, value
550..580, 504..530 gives 0.80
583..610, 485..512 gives 1.05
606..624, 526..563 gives 0.83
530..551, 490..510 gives 1.08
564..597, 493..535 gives 0.88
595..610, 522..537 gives 0.95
